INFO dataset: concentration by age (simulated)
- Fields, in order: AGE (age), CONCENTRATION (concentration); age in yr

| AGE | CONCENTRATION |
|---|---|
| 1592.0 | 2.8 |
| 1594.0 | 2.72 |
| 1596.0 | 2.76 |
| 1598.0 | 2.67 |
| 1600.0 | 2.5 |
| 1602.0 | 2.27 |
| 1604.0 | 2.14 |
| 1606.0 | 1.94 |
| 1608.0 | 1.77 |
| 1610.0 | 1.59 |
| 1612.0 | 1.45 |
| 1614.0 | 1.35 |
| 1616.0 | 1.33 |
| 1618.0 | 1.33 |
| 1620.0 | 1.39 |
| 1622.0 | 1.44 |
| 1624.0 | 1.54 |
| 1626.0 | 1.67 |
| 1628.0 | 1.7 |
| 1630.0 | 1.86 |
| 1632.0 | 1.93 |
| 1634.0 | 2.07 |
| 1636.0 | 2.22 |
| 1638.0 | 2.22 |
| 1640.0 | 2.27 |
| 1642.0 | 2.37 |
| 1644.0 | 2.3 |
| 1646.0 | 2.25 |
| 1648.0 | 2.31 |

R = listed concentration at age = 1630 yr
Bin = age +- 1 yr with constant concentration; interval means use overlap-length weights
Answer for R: 1.86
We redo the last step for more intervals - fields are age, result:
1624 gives 1.54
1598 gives 2.67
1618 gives 1.33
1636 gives 2.22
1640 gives 2.27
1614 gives 1.35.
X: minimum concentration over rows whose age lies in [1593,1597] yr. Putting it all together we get 2.72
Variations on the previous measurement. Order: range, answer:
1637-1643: 2.22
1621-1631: 1.44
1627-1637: 1.7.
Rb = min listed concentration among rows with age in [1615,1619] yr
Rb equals 1.33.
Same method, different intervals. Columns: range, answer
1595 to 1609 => 1.77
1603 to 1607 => 1.94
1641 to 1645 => 2.3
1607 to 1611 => 1.59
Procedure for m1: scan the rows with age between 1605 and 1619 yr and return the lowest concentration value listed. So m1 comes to 1.33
